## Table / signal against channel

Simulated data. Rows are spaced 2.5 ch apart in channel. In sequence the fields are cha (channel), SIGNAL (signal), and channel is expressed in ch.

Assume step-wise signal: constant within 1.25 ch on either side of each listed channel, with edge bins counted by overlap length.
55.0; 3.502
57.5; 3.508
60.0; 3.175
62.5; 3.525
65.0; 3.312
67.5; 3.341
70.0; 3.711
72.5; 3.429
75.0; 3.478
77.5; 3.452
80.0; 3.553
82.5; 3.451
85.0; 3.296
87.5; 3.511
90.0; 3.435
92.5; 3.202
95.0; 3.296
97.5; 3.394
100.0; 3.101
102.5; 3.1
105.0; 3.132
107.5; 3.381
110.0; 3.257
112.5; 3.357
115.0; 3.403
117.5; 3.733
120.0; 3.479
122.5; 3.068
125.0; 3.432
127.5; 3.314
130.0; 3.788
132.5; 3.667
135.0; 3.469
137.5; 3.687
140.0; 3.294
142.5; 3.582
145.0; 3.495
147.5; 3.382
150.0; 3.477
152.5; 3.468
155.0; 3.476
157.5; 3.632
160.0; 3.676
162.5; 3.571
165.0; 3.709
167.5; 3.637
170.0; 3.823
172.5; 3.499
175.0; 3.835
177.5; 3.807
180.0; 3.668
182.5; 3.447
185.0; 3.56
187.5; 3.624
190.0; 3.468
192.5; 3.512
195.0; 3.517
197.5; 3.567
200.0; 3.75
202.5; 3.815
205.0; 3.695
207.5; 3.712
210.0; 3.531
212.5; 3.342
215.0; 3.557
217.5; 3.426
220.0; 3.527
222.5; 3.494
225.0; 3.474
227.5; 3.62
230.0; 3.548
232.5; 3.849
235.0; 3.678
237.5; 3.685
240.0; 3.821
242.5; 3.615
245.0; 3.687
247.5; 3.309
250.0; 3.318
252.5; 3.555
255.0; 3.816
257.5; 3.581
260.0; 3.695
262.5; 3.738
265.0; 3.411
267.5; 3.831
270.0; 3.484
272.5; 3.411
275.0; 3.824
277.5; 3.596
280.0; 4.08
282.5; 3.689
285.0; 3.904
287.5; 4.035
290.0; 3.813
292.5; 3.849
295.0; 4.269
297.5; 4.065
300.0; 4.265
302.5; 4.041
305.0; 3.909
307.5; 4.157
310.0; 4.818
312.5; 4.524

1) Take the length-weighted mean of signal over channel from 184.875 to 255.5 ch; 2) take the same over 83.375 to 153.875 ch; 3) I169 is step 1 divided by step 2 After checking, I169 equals 1.05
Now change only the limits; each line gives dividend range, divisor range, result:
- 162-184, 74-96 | 1.08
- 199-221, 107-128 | 1.06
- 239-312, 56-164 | 1.11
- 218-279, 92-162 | 1.05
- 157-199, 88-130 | 1.09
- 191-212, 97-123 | 1.09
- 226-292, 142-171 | 1.03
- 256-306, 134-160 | 1.09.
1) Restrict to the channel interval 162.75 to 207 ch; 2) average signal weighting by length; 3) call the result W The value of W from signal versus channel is 3.64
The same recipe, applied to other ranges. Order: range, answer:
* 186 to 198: 3.54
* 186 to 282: 3.61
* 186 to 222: 3.57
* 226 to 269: 3.63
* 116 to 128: 3.41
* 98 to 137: 3.38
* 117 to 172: 3.54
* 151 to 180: 3.65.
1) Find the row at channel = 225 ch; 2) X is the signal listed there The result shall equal 3.474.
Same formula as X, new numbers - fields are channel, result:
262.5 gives 3.738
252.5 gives 3.555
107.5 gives 3.381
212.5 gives 3.342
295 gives 4.269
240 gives 3.821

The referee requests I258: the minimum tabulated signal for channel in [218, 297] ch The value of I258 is 3.309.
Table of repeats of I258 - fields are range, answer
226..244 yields 3.548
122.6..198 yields 3.294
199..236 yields 3.342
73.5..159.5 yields 3.068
